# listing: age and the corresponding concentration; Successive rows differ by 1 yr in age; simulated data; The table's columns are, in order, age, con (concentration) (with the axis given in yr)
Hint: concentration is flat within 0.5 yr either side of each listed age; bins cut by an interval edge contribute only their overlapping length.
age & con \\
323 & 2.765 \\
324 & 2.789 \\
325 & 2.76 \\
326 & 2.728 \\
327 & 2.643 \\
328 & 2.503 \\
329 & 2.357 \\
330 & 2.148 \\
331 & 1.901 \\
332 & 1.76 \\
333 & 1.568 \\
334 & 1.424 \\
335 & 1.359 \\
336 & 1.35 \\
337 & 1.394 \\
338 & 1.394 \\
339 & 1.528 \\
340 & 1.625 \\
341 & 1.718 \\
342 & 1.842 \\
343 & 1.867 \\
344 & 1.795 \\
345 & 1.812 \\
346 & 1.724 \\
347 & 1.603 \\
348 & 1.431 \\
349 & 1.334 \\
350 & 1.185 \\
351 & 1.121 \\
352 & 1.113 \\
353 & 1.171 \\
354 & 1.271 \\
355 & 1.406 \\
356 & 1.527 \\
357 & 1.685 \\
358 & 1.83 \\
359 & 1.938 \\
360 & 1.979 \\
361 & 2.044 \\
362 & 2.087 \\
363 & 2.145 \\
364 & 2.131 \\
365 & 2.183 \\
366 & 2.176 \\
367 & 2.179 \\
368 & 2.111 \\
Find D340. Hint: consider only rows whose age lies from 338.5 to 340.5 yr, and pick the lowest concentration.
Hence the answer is 1.528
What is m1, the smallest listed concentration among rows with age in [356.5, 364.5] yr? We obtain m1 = 1.685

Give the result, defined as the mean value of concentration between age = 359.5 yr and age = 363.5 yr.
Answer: 2.06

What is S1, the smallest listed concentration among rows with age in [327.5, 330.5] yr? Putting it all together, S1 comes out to 2.148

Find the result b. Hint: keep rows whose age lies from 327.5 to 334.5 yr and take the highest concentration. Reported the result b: 2.503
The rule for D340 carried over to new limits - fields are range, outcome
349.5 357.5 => 1.113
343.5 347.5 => 1.603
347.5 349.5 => 1.334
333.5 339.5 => 1.35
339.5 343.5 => 1.625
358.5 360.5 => 1.938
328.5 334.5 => 1.424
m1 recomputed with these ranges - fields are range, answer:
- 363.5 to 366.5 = 2.131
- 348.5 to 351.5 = 1.121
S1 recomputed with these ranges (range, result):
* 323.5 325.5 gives 2.76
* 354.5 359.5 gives 1.406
